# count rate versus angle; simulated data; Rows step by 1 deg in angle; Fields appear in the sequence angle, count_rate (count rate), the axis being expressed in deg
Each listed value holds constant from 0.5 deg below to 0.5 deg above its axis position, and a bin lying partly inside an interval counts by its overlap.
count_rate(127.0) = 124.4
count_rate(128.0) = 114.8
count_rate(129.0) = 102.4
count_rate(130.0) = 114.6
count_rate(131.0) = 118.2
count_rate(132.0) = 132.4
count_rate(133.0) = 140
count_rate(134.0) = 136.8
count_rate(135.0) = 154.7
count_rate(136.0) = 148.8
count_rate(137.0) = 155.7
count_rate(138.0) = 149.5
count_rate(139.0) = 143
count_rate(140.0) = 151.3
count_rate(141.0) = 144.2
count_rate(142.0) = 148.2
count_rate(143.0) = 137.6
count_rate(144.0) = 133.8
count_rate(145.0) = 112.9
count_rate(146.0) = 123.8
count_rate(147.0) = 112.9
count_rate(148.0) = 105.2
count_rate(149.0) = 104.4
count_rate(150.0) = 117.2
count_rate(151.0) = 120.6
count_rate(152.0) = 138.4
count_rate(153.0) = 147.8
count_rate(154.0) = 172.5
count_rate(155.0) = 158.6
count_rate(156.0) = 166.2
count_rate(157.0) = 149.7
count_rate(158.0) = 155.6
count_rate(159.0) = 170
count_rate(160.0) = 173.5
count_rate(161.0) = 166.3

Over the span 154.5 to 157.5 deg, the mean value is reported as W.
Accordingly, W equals 158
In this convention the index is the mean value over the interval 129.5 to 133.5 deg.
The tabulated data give 126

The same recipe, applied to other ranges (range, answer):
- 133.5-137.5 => 149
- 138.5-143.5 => 145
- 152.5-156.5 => 161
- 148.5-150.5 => 111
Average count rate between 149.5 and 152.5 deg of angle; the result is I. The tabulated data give 125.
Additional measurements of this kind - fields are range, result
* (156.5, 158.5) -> 153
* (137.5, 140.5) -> 148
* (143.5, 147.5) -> 121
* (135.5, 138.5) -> 151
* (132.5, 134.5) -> 138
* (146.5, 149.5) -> 108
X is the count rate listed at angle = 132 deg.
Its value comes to 132.4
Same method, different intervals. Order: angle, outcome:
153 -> 147.8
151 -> 120.6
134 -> 136.8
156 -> 166.2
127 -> 124.4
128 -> 114.8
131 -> 118.2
